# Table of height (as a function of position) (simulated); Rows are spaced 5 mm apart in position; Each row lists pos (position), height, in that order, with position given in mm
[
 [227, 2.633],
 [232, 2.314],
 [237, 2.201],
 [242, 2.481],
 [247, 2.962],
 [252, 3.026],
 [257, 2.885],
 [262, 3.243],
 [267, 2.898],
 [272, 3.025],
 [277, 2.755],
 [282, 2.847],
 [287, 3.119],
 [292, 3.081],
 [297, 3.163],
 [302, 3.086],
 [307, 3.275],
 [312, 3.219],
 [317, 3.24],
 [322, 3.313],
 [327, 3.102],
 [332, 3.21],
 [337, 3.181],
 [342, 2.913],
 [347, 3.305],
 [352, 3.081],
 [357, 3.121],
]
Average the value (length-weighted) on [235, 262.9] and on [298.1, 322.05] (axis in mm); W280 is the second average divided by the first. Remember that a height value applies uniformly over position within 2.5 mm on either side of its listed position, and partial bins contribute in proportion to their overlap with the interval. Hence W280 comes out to 1.15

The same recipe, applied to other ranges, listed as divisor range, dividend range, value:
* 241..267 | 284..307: 1.06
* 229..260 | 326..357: 1.18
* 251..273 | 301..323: 1.07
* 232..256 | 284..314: 1.19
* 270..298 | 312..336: 1.08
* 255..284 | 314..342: 1.08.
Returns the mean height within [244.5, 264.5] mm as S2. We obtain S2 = 3.03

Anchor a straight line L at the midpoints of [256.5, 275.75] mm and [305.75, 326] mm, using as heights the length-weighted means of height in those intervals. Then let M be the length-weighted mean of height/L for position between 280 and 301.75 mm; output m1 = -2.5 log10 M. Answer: 0.02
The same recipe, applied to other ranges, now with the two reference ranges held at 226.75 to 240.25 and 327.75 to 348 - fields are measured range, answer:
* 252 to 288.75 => -0.135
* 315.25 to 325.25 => -0.091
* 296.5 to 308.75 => -0.108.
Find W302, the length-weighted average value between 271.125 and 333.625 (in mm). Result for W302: 3.11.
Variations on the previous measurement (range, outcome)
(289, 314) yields 3.16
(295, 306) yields 3.14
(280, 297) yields 3.04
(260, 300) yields 3.01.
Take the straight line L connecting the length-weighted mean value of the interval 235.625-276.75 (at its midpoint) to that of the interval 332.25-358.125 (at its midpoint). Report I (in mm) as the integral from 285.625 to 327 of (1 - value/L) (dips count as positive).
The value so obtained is -2.4 mm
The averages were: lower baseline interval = 2.85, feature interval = 3.18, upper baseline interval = 3.13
